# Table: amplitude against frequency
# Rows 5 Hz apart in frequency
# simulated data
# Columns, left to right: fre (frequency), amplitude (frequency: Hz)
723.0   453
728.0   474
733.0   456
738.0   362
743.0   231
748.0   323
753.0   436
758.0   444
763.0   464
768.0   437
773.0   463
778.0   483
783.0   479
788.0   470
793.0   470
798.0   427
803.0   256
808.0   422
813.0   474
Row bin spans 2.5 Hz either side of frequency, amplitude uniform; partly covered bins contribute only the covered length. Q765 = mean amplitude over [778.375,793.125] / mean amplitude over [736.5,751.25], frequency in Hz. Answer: 1.54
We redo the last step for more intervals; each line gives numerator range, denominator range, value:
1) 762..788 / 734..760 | 1.28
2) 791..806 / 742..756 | 1.11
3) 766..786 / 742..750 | 1.65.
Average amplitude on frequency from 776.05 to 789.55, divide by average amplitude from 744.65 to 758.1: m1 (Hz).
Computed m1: 1.25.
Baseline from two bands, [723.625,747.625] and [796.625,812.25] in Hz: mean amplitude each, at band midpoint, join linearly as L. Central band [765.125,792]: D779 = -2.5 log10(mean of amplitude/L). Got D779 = -0.23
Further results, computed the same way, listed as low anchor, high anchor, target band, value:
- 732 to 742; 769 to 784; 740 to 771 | 0.09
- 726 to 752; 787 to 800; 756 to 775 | -0.10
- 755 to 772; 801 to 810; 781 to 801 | -0.21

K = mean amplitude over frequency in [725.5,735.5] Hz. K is 465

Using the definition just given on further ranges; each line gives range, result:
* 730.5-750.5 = 343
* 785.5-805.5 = 406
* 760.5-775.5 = 455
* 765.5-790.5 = 466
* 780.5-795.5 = 473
